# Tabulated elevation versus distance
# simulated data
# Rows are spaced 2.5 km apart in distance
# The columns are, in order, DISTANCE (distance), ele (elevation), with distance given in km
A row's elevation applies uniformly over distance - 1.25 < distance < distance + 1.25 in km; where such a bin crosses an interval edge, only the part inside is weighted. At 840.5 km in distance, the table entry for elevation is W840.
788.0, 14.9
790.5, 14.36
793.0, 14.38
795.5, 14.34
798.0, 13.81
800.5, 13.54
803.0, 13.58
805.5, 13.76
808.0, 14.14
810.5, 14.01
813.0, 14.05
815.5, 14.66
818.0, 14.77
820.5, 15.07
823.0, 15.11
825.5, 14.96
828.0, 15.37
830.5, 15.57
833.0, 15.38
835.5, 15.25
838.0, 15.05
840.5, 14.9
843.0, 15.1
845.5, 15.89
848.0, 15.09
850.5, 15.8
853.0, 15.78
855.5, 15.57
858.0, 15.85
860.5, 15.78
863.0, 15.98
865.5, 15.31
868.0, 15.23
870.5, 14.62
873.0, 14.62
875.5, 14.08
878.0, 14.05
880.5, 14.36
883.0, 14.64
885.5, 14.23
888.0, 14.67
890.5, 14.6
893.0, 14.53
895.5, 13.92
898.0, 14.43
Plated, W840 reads 14.9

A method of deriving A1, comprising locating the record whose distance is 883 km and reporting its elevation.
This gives 14.64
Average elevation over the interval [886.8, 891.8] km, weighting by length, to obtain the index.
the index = 14.6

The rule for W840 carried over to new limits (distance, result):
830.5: 15.57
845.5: 15.89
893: 14.53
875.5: 14.08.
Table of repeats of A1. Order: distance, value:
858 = 15.85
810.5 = 14.01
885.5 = 14.23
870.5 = 14.62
